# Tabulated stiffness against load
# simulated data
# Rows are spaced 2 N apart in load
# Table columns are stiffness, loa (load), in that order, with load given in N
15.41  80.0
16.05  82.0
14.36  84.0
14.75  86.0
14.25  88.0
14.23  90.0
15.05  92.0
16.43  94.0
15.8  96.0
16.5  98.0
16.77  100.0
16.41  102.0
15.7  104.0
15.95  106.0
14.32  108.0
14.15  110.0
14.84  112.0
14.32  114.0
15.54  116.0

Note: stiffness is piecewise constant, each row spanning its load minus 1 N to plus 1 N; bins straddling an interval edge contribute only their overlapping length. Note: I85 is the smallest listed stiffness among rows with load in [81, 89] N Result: 14.25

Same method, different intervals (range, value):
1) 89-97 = 14.23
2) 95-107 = 15.7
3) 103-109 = 14.32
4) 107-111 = 14.15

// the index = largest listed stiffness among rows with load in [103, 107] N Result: 15.95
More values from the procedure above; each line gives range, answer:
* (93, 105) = 16.77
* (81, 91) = 16.05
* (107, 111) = 14.32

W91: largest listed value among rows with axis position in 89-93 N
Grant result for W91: 15.05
